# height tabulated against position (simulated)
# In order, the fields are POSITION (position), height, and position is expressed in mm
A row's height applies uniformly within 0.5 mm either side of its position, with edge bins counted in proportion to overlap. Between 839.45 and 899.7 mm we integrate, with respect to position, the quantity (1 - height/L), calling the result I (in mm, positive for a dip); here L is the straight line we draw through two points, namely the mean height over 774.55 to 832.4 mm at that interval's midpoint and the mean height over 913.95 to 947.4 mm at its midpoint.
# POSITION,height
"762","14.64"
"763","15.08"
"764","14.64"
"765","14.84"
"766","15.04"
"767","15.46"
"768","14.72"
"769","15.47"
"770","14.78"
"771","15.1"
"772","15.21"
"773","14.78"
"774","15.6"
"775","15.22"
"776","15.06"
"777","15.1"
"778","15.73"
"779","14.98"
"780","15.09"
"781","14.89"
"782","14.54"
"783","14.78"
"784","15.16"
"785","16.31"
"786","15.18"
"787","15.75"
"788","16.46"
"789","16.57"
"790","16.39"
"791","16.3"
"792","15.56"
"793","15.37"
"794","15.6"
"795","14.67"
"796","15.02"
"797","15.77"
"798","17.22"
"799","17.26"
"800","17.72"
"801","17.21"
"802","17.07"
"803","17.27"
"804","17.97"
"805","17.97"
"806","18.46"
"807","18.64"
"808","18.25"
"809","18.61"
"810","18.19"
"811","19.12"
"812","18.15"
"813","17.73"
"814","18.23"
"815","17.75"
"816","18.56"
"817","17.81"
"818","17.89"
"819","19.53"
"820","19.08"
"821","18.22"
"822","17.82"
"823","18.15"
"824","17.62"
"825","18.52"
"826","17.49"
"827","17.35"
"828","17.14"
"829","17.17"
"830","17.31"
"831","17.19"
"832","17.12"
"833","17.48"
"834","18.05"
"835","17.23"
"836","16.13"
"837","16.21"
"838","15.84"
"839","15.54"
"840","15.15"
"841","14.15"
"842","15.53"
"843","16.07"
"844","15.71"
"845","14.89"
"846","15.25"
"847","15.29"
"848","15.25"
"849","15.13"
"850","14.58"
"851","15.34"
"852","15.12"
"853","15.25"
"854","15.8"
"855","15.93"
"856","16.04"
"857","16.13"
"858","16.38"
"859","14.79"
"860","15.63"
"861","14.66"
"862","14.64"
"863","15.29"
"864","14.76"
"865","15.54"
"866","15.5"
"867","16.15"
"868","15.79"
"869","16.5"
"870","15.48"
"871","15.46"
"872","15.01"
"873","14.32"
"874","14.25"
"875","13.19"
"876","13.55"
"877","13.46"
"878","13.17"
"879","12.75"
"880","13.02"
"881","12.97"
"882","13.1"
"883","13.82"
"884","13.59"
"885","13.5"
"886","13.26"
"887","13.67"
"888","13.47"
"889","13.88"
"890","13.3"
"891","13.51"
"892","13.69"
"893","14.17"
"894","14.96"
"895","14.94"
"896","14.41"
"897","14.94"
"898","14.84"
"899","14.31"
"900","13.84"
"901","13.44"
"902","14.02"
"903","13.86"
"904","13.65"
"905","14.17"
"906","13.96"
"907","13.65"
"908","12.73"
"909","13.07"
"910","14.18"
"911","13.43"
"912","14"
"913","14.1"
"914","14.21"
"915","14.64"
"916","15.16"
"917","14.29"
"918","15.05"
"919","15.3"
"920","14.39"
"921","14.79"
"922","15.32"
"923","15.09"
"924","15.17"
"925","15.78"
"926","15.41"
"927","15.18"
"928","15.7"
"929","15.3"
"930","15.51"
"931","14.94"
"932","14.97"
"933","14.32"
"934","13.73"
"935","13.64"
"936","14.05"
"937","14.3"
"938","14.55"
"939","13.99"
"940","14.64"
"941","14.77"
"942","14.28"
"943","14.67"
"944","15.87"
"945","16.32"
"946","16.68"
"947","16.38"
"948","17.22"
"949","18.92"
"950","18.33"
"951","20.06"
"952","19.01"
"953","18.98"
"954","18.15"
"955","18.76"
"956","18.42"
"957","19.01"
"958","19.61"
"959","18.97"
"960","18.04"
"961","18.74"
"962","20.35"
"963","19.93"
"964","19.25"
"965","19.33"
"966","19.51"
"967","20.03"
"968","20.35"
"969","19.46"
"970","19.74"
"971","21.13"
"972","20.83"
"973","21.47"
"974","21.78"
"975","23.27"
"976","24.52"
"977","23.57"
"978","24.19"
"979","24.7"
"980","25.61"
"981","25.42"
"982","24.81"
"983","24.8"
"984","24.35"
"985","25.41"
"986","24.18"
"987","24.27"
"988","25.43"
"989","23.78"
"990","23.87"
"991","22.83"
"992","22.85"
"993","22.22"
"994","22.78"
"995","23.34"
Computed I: 4.7 mm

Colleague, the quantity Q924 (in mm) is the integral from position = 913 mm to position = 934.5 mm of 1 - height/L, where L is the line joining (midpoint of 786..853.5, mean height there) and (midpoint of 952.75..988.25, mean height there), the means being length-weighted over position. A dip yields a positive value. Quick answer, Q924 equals 5.5 mm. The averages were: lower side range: 16.8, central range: 14.9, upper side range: 21.6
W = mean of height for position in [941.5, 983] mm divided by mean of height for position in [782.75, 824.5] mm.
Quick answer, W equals 1.2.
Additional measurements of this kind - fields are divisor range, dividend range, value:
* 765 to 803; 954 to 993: 1.40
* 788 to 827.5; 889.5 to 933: 0.83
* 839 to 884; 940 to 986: 1.35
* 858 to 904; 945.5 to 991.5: 1.48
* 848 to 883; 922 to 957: 1.08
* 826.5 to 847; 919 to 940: 0.91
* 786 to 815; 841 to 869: 0.90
